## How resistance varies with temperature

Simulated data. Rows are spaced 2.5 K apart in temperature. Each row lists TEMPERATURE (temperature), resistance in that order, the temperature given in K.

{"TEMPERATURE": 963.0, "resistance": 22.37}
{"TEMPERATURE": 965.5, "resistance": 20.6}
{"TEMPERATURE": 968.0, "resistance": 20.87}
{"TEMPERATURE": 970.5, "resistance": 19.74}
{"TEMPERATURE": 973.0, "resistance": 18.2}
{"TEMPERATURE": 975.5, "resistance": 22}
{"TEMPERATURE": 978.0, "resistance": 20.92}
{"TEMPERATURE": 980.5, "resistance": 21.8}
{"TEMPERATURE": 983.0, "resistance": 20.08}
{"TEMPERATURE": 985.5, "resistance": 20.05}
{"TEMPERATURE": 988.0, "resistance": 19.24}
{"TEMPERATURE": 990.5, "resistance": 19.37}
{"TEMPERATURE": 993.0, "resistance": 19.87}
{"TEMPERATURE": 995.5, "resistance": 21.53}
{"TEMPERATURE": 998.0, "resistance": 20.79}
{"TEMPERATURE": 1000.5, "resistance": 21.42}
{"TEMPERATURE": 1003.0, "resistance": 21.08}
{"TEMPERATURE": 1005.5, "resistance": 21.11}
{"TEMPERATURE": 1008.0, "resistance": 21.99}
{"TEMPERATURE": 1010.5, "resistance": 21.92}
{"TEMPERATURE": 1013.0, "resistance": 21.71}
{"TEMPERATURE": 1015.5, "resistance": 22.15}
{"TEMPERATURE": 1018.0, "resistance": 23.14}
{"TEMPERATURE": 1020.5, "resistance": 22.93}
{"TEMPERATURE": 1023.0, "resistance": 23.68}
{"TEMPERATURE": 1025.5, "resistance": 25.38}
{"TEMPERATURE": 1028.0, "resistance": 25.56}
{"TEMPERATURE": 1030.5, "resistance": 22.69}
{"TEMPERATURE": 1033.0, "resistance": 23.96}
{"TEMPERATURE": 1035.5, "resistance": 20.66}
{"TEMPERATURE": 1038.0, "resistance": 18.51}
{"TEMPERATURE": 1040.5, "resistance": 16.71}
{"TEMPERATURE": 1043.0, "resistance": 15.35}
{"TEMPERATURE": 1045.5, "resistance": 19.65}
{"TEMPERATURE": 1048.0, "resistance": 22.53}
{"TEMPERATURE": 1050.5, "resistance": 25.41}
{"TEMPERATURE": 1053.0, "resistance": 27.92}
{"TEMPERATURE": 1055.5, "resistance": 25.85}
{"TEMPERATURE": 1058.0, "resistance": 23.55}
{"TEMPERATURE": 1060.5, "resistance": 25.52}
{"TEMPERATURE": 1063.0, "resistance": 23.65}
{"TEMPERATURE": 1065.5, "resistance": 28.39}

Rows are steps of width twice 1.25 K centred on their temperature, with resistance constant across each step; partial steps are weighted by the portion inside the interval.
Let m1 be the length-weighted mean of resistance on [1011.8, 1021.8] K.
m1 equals 22.5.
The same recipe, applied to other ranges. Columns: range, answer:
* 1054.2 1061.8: 25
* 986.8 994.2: 19.5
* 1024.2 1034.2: 24.4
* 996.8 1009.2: 21.3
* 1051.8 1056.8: 26.8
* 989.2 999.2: 20.4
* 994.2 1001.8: 21.2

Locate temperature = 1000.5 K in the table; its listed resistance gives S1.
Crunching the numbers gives 21.42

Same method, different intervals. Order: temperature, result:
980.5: 21.8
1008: 21.99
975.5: 22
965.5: 20.6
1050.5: 25.41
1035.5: 20.66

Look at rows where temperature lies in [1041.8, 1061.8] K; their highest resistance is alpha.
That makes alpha 27.92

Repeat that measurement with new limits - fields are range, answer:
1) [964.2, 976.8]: 22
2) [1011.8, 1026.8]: 25.38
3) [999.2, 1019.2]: 23.14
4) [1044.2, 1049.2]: 22.53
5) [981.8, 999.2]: 21.53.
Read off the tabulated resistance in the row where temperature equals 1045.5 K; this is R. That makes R 19.65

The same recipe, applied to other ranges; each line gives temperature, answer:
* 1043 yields 15.35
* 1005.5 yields 21.11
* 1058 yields 23.55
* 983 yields 20.08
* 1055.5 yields 25.85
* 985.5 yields 20.05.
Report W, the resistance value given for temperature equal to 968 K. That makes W 20.87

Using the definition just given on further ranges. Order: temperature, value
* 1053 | 27.92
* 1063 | 23.65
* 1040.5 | 16.71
